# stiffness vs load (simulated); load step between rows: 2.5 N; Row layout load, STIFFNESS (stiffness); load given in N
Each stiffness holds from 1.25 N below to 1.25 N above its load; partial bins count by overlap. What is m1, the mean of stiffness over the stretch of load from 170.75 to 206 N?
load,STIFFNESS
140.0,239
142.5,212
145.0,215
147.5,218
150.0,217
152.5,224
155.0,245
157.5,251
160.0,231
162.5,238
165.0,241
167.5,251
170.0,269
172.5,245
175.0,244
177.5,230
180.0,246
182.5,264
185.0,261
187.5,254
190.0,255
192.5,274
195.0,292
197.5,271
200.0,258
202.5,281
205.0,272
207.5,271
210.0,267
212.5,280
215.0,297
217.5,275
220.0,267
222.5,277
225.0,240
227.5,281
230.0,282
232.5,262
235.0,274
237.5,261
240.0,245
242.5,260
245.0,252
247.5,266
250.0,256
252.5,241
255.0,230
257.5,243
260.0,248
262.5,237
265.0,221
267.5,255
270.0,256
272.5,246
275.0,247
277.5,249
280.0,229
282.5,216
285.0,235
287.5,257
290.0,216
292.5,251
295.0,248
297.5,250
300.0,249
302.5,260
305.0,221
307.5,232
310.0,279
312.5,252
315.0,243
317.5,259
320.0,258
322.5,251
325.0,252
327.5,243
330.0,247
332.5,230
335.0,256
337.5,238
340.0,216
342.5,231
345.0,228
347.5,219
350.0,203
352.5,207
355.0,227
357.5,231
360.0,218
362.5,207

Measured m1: 261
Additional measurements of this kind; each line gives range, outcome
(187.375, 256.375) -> 266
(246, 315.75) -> 244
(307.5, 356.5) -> 239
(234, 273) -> 249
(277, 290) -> 234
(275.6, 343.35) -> 243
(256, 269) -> 241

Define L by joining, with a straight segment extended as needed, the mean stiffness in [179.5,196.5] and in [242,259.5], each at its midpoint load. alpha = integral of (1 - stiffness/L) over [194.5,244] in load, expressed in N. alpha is -2.56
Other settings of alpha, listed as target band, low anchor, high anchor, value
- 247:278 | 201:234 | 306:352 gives 1.7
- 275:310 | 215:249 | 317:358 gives 1.0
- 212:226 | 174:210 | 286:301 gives -0.8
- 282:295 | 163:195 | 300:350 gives 0.4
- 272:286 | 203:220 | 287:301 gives 0.8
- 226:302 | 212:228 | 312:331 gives 4.2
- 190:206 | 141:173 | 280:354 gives -2.5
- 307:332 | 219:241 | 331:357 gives -1.8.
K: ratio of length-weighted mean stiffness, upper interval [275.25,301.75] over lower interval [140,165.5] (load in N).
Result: 1.05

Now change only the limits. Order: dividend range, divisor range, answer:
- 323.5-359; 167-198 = 0.89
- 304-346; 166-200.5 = 0.94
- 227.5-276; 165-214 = 0.96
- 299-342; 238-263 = 0.99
